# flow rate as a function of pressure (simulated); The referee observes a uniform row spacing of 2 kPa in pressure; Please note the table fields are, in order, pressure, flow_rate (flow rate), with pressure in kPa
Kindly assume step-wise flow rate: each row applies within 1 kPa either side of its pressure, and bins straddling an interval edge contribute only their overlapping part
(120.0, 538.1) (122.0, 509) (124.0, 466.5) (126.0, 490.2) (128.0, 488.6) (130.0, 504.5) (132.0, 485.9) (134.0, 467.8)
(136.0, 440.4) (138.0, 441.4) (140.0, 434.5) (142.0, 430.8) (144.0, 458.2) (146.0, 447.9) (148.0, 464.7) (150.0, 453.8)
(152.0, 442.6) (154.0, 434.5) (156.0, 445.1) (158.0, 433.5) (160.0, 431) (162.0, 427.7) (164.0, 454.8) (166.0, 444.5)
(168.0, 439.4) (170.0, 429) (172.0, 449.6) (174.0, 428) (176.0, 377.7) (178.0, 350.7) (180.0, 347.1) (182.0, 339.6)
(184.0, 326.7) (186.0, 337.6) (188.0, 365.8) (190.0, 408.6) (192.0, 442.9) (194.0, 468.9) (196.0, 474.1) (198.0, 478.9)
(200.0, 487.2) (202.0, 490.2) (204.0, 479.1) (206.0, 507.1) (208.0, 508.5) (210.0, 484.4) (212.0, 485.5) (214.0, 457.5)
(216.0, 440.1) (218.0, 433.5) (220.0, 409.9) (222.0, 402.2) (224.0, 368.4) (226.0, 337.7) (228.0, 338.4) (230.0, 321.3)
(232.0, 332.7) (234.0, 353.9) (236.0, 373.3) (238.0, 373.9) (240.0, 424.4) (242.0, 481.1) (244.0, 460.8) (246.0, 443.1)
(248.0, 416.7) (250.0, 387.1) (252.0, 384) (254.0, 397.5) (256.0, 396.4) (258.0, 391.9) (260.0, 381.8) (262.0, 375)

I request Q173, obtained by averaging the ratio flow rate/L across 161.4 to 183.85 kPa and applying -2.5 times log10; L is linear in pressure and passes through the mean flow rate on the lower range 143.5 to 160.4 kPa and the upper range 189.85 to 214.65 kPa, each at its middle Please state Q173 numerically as 0.14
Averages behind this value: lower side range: 446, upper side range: 477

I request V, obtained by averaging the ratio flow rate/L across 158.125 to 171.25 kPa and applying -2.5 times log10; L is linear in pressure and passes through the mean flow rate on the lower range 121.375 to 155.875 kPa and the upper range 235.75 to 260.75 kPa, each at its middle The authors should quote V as 0.03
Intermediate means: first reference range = 461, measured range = 438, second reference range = 410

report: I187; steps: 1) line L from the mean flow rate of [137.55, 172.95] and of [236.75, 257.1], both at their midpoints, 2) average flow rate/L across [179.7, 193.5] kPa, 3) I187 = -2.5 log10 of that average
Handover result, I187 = 0.17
